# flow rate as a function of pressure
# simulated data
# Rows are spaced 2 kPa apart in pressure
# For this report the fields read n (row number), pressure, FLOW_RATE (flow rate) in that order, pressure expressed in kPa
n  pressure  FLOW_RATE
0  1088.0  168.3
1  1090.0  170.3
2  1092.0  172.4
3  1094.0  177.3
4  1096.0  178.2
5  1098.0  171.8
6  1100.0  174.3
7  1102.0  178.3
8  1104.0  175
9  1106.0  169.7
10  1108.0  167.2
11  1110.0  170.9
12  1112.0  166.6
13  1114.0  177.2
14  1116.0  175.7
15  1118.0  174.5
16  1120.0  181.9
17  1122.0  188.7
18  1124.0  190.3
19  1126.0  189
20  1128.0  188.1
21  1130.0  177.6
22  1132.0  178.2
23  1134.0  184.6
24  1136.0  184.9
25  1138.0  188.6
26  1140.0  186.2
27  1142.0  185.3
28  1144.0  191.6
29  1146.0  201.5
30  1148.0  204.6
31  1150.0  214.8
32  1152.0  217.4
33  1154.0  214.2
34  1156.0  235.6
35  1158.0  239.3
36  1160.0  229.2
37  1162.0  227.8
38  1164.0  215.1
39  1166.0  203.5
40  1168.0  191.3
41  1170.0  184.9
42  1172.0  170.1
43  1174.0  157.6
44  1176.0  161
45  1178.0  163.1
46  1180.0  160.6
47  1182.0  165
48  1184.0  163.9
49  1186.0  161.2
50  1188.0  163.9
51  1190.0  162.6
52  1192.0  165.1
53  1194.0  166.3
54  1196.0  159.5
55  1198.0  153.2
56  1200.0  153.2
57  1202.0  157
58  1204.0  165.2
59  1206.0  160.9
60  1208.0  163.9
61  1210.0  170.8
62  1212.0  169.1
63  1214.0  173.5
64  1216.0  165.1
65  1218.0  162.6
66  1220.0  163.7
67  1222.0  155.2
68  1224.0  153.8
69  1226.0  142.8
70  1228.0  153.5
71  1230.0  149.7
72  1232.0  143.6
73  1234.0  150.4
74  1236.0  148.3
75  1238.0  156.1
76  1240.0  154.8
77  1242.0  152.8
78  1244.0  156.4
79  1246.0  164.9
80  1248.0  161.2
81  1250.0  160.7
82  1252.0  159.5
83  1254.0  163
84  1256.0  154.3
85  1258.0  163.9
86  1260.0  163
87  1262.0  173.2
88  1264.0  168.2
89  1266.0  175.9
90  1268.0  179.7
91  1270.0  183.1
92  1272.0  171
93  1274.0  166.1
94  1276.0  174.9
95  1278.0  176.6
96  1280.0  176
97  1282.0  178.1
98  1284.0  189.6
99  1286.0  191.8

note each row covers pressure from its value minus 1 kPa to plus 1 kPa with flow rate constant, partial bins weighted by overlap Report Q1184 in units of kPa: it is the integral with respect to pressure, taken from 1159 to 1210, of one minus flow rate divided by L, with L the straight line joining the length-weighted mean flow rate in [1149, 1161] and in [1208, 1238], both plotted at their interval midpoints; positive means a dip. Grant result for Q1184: 6.0 kPa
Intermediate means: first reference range 225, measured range 173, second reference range 157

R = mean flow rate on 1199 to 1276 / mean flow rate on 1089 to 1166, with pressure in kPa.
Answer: 0.8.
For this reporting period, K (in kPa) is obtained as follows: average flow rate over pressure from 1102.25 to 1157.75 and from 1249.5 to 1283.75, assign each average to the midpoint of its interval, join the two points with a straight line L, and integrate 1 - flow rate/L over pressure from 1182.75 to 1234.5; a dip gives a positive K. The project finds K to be 5.4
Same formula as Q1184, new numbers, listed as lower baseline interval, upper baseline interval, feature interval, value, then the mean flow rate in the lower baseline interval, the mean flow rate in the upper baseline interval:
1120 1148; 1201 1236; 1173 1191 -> 0.9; 188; 159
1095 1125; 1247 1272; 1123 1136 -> -0.7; 176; 167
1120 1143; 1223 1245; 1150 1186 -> -4.2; 185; 151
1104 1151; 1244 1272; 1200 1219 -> 0.9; 184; 167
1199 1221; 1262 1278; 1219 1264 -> 3.3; 164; 174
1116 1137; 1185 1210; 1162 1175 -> -1.5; 183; 161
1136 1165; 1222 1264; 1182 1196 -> 1.8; 210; 157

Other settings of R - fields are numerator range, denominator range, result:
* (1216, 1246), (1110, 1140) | 0.85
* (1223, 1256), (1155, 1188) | 0.82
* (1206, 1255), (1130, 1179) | 0.80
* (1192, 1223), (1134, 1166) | 0.78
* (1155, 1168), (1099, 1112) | 1.29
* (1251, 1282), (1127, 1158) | 0.86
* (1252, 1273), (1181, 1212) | 1.04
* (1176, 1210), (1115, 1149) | 0.87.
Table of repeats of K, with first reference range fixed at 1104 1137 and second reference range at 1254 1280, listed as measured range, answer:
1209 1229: 1.4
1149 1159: -2.7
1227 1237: 1.4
